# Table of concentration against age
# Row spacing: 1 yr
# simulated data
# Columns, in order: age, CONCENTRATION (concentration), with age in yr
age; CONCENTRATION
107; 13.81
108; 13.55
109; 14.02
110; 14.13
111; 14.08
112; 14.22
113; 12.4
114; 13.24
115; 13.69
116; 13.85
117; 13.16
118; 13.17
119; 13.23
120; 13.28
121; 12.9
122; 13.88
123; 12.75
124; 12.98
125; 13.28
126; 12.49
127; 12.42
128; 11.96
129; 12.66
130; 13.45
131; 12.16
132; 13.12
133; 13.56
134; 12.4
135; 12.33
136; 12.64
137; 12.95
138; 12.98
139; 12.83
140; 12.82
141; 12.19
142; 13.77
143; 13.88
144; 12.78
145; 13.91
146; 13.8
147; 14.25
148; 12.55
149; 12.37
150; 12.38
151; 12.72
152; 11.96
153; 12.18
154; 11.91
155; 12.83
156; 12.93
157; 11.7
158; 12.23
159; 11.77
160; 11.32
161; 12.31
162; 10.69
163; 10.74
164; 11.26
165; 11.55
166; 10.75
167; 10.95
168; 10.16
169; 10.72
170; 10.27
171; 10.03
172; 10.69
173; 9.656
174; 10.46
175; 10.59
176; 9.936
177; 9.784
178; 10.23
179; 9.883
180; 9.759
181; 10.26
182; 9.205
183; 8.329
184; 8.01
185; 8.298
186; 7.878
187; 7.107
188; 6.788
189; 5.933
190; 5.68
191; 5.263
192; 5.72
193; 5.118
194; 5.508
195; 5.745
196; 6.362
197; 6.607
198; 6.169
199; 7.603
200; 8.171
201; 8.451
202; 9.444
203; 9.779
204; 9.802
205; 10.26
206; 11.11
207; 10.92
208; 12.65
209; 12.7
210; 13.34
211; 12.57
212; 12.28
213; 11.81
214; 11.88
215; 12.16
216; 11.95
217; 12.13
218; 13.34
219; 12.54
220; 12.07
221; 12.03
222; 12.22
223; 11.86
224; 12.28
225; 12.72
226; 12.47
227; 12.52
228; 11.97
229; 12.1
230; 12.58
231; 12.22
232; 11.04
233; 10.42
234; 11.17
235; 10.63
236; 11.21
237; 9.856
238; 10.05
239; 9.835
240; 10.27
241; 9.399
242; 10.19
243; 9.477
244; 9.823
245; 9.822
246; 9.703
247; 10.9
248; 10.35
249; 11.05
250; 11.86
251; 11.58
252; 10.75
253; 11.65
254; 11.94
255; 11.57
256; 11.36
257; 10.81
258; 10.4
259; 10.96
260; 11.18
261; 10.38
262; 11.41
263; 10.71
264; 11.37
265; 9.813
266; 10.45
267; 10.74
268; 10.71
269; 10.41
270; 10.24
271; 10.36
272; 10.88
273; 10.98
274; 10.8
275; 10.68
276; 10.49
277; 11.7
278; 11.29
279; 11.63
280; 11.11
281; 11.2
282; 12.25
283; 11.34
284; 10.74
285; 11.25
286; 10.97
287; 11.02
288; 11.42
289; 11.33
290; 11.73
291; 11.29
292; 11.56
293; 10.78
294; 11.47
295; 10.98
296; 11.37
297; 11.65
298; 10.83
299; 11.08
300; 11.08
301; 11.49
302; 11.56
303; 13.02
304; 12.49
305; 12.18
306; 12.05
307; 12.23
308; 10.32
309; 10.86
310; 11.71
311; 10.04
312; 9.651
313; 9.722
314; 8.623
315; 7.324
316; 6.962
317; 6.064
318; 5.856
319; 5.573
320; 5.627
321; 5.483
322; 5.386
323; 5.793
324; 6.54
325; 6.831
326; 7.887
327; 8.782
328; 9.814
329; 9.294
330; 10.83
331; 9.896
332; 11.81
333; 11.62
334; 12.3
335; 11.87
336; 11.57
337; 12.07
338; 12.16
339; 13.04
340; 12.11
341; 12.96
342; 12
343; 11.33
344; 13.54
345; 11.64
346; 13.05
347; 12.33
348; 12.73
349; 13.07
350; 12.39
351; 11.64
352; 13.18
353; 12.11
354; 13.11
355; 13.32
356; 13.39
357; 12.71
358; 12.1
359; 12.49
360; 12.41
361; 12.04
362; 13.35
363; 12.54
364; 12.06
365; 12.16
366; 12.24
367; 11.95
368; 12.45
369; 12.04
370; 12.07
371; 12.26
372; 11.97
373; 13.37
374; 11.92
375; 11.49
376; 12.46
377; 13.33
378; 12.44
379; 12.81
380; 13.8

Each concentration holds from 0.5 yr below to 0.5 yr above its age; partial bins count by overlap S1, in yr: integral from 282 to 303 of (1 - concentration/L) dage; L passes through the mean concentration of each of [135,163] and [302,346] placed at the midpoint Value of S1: -1.7 yr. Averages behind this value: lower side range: 12.6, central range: 11.3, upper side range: 9.98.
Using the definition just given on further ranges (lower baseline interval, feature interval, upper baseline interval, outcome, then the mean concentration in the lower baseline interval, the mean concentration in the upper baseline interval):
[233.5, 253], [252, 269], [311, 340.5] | -1.3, 10.4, 9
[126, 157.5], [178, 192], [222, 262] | 4.8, 12.8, 11.1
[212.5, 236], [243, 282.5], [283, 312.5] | 2.5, 12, 11.3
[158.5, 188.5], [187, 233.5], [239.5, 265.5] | 0.9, 9.98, 10.7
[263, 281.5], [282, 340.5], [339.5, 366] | 7.1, 10.8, 12.5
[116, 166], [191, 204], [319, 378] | 5.5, 12.6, 11.4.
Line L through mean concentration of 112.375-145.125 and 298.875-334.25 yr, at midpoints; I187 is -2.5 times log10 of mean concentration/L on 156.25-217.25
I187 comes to 0.22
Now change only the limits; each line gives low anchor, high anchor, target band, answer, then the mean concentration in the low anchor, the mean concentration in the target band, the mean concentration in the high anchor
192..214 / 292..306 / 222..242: -0.13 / 9.33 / 11.3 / 11.6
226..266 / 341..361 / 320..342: 0.24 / 10.9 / 9.86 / 12.6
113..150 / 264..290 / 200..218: 0.06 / 13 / 11.3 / 11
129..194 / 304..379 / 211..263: -0.04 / 10.9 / 11.3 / 11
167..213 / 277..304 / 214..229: -0.25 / 9.06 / 12.3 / 11.4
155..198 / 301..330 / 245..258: -0.21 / 9.25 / 11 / 8.93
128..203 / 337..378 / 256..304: 0.05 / 10.5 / 11.1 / 12.5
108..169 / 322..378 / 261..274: 0.13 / 12.7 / 10.7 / 11.7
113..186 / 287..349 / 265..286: -0.01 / 11.9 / 10.9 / 10.4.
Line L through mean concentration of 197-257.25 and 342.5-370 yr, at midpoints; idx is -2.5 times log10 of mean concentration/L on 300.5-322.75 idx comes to 0.28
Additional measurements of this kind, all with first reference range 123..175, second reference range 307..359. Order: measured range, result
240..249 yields 0.13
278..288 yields -0.04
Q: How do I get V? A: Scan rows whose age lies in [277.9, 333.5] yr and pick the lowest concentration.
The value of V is 5.386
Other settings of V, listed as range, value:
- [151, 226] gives 5.118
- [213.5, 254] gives 9.399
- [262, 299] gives 9.813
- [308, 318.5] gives 5.856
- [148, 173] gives 9.656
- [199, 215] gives 7.603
